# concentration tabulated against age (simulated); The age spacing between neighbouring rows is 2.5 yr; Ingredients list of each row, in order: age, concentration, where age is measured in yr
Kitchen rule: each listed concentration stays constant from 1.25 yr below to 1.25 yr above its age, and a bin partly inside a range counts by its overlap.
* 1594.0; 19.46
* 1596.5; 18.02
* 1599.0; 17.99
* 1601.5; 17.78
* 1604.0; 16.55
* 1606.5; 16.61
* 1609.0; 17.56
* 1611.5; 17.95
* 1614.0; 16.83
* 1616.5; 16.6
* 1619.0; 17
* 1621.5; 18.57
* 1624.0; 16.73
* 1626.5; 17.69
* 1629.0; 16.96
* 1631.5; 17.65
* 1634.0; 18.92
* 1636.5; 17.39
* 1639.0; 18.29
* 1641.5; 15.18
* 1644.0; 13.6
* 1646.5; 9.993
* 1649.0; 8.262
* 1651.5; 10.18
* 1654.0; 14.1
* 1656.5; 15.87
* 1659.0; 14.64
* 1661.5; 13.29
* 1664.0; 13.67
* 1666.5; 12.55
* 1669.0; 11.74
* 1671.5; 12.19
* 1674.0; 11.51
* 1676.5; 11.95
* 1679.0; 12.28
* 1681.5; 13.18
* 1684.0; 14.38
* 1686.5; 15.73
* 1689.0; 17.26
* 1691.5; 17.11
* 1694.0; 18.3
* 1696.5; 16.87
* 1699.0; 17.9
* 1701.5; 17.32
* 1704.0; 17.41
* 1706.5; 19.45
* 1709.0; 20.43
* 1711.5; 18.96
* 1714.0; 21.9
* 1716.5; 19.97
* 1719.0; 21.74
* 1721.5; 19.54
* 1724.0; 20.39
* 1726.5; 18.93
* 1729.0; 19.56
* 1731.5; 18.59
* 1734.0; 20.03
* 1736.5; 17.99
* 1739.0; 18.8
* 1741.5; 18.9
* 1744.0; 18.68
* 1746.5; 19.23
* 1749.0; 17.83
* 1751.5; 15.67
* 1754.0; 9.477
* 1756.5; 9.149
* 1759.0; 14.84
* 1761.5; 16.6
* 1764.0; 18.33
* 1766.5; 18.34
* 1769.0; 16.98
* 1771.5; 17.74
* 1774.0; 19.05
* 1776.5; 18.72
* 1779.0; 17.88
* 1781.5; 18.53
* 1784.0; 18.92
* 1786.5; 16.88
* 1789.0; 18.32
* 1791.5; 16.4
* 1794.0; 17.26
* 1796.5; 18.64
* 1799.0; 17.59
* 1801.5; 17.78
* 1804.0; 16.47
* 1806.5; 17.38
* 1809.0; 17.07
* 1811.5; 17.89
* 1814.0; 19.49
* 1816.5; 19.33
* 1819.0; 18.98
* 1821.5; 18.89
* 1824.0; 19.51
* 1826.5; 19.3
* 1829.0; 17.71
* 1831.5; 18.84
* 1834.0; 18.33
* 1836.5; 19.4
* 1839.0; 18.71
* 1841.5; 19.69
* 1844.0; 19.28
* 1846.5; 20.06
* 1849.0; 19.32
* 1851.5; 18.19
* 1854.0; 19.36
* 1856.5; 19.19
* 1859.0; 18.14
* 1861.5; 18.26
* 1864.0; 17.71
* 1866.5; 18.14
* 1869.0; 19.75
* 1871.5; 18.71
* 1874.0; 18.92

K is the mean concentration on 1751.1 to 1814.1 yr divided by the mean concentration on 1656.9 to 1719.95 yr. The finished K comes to 1.06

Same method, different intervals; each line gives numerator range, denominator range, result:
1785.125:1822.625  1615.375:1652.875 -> 1.15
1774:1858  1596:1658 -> 1.15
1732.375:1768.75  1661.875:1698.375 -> 1.18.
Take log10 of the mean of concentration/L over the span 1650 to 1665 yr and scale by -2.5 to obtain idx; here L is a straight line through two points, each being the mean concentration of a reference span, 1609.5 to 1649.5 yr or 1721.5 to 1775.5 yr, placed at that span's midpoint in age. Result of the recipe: 0.219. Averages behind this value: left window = 16.3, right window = 17.4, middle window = 13.5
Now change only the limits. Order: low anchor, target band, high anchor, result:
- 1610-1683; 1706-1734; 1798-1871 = -0.23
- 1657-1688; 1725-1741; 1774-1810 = -0.22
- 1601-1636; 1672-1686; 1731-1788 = 0.33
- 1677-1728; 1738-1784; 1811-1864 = 0.08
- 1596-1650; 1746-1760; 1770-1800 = 0.25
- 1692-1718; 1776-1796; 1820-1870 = 0.06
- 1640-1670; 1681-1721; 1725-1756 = -0.17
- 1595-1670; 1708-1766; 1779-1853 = -0.05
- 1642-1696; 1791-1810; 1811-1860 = 0.03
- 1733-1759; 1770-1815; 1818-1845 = 0.00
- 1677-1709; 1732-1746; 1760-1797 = -0.10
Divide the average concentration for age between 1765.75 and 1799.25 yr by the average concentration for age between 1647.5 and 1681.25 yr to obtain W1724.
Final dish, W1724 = 1.4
